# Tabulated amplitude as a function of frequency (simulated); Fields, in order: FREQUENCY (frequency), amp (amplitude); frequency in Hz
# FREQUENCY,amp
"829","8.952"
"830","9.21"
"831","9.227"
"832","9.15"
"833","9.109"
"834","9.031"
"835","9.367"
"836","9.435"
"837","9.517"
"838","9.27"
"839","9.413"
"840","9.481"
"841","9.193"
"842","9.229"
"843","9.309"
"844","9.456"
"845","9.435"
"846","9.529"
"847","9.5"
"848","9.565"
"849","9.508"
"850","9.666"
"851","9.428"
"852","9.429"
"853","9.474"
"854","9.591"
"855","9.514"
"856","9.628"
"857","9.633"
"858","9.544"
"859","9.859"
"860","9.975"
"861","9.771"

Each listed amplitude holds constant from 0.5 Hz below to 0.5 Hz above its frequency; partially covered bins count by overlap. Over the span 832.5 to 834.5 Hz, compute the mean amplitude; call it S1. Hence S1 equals 9.07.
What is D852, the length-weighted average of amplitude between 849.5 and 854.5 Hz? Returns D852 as 9.52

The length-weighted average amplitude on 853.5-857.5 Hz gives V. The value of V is 9.59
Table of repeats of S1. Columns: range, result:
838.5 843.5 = 9.32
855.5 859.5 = 9.67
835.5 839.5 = 9.41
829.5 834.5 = 9.15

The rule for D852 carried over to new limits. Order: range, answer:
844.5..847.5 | 9.49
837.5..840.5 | 9.39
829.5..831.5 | 9.22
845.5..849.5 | 9.53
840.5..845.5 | 9.32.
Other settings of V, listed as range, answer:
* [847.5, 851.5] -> 9.54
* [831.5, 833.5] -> 9.13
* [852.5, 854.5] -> 9.53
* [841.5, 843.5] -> 9.27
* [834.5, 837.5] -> 9.44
